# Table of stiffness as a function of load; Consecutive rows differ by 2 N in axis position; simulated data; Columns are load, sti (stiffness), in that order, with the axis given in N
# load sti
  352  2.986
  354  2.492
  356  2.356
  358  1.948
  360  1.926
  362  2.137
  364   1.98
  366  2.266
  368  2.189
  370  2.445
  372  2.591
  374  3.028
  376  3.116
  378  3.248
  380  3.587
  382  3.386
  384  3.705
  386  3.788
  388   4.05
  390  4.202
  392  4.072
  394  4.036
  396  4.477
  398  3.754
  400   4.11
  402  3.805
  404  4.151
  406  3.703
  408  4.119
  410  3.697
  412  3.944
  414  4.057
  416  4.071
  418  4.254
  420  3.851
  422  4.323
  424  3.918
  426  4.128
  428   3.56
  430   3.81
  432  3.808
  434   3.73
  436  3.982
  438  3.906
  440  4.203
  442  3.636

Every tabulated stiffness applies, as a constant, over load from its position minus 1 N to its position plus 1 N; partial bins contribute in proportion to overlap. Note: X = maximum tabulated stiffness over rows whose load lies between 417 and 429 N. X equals 4.323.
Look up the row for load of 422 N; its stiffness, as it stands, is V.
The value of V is 4.323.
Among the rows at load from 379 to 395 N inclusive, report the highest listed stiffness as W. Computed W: 4.202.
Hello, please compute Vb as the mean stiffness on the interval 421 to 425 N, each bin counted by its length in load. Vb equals 4.12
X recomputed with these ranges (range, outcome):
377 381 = 3.587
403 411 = 4.151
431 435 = 3.808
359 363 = 2.137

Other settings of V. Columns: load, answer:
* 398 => 3.754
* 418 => 4.254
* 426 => 4.128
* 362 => 2.137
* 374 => 3.028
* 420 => 3.851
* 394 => 4.036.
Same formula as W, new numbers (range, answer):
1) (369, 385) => 3.705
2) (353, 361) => 2.492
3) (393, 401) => 4.477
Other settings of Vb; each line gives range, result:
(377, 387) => 3.54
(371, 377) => 2.91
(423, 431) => 3.85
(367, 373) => 2.41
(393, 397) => 4.26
